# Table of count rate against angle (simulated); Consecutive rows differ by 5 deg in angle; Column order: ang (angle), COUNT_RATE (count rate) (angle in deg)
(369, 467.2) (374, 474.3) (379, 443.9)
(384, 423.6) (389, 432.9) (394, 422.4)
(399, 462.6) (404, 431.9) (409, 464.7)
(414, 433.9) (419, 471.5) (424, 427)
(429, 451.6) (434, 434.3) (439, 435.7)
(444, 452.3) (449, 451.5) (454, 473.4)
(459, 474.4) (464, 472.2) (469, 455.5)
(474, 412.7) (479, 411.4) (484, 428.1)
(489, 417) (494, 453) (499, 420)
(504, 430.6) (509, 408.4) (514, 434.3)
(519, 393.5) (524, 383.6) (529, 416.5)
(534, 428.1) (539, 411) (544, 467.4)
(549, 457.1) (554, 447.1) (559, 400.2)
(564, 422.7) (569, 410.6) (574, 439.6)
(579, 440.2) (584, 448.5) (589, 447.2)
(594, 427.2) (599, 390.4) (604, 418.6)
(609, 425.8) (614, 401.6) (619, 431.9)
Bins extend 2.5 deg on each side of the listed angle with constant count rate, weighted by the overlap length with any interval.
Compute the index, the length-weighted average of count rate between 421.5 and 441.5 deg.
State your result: 437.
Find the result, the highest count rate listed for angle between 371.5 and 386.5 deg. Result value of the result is 474.3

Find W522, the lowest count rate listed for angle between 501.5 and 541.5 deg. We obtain 383.6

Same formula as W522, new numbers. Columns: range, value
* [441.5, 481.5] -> 411.4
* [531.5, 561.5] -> 400.2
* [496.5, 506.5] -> 420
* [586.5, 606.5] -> 390.4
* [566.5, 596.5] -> 410.6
